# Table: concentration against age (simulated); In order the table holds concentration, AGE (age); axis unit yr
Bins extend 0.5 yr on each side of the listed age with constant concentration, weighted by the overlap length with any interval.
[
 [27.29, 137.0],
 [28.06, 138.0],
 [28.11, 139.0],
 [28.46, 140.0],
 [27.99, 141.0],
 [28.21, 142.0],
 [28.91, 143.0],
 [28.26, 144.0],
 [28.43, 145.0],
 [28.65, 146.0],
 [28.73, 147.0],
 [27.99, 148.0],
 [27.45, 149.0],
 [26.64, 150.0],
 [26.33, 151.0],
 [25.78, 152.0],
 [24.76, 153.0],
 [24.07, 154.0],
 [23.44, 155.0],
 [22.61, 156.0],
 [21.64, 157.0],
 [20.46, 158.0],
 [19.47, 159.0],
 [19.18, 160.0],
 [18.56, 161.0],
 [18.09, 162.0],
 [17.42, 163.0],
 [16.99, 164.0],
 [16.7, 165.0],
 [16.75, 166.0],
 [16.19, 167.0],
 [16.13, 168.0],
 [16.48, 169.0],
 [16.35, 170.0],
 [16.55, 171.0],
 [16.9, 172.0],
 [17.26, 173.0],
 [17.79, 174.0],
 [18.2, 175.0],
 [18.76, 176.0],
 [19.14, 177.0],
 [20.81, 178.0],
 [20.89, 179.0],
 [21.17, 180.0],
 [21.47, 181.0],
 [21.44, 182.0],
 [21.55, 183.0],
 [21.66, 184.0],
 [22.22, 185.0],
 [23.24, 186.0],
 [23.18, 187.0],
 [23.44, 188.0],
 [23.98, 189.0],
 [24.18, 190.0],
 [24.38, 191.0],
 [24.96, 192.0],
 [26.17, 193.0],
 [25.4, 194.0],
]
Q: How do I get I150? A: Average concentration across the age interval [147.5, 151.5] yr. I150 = 27.1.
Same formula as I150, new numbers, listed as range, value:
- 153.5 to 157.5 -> 22.9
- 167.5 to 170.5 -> 16.3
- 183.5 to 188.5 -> 22.7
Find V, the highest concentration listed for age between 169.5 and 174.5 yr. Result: 17.79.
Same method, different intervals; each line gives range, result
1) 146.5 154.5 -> 28.73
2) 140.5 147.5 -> 28.91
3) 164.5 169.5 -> 16.75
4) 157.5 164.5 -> 20.46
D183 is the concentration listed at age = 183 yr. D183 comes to 21.55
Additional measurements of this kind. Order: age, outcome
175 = 18.2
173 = 17.26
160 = 19.18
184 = 21.66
